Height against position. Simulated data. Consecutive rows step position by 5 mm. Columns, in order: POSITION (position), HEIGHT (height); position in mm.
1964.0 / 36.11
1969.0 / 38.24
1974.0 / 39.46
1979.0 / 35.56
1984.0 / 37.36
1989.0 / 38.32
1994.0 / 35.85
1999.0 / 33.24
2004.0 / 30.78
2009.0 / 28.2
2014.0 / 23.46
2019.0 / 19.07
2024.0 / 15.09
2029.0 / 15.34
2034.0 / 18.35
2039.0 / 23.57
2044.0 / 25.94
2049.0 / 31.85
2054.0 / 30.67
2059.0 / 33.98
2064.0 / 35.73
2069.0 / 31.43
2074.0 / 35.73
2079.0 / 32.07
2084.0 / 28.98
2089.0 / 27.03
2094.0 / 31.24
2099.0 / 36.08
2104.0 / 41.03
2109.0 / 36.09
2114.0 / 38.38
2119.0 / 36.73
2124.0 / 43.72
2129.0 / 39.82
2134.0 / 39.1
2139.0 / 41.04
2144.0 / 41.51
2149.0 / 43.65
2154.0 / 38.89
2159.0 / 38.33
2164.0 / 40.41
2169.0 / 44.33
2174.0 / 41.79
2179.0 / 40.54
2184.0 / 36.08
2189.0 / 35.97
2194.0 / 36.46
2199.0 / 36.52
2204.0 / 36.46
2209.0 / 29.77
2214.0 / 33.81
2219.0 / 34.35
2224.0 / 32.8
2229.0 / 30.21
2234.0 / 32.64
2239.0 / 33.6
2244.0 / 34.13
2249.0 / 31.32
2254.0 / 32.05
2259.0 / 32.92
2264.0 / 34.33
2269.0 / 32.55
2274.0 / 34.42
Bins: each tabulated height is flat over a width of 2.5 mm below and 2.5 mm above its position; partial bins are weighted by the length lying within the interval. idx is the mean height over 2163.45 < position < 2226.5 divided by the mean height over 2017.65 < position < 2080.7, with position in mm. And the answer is 1.37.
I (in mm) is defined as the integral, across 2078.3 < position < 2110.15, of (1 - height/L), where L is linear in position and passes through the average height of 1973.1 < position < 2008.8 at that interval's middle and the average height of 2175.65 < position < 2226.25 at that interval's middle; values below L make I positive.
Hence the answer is 1.9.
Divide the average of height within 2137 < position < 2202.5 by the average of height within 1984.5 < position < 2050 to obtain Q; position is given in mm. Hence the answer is 1.51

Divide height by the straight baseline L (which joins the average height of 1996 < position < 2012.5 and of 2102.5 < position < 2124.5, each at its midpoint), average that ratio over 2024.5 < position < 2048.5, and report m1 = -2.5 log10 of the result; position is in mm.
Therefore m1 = 0.48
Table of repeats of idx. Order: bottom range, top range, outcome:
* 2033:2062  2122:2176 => 1.47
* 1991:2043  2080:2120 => 1.40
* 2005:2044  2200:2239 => 1.56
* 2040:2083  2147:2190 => 1.26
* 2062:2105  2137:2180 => 1.25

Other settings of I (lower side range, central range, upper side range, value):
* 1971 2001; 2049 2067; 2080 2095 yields -1.1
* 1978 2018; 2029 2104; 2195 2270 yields 5.7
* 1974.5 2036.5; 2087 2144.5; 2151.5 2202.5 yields -4.2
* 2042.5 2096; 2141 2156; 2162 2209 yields -2.2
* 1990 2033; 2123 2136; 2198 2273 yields -4.9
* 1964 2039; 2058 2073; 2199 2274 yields -1.8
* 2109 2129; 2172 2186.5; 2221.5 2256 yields -1.5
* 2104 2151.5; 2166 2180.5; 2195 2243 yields -2.2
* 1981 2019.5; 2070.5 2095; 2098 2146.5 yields 3.9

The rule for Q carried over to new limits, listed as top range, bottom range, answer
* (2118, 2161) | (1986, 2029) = 1.48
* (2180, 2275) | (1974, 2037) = 1.21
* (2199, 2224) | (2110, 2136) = 0.86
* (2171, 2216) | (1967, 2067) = 1.24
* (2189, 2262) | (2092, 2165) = 0.86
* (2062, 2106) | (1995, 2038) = 1.42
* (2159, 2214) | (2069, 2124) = 1.09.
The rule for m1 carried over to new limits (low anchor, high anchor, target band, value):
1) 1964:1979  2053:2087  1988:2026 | 0.29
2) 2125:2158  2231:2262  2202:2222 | 0.06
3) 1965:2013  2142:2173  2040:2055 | 0.28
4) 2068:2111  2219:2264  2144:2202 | -0.19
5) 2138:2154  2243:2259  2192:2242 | 0.06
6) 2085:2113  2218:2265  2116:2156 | -0.20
